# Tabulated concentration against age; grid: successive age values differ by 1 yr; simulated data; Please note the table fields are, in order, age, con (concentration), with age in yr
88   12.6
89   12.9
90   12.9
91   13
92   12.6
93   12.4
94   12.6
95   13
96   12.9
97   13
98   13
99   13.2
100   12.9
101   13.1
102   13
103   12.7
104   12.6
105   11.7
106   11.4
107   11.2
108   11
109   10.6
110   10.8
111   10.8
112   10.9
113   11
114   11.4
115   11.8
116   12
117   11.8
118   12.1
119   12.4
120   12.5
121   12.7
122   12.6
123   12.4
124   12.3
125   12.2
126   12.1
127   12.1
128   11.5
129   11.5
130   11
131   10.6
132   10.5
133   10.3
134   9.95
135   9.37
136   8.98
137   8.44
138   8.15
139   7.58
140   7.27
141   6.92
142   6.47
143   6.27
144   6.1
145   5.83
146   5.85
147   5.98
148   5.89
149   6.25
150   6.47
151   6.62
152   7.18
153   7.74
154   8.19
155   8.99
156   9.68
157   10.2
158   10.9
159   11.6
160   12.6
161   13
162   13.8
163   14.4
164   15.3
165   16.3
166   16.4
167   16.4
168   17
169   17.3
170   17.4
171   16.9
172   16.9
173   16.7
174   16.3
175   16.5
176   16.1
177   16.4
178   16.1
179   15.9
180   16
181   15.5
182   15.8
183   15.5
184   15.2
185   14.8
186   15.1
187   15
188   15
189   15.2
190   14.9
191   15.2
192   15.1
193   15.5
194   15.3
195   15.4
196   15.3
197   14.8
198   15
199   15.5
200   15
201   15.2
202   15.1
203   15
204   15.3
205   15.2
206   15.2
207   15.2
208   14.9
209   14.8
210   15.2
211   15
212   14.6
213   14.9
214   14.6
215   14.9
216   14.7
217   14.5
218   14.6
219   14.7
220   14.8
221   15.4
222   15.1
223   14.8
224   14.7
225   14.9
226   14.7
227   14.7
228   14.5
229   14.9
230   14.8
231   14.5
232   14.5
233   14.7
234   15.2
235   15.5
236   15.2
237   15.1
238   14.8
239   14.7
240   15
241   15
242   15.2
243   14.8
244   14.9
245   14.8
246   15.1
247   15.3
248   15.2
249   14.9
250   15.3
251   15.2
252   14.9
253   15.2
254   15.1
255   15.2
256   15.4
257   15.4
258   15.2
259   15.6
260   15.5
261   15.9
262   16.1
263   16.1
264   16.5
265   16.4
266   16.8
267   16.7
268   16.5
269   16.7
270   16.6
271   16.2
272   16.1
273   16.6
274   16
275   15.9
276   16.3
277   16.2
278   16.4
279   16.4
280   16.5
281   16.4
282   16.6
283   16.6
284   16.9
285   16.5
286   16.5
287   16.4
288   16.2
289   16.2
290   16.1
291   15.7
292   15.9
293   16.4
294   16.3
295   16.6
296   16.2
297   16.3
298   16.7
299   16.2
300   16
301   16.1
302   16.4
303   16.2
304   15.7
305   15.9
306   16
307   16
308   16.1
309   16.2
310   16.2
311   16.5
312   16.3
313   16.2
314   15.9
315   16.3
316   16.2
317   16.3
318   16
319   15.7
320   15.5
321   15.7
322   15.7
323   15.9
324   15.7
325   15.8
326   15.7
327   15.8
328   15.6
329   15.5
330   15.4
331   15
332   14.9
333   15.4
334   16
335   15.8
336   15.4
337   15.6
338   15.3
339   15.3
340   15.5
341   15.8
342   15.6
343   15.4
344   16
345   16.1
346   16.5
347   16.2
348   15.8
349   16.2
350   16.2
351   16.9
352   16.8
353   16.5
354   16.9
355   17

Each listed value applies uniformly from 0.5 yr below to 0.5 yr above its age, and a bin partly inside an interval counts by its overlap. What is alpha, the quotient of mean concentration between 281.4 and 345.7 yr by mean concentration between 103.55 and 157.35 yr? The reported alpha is 1.6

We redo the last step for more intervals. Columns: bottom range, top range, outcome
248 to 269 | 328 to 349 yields 1.00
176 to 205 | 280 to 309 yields 1.06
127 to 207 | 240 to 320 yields 1.26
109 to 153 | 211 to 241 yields 1.54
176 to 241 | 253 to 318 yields 1.07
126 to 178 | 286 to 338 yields 1.43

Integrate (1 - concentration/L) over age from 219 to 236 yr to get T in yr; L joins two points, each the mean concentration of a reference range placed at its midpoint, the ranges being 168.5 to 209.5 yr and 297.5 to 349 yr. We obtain 0.86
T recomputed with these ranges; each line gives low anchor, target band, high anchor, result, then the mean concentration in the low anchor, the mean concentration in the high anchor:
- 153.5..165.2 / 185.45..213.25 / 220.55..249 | -3.23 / 12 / 14.9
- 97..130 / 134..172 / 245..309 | 7.85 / 12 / 16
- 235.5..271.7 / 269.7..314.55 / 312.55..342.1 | -1.88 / 15.5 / 15.7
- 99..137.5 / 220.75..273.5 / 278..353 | -3.27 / 11.5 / 16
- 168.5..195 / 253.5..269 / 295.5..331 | 0.00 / 15.8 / 16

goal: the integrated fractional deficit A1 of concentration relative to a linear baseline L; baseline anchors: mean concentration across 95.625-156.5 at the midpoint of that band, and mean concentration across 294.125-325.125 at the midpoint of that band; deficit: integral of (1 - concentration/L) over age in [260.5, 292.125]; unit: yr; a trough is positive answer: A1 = -2.81 yr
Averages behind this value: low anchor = 10.2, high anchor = 16.1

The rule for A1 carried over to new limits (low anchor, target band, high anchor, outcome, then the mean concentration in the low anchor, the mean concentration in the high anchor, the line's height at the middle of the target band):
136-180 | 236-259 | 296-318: -1.28 yr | 11.5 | 16.2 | 14.3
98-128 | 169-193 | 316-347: -4.94 yr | 12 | 15.7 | 13.1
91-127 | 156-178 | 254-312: -2.52 yr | 12.1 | 16.2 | 13.5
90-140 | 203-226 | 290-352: -2.08 yr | 11.6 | 15.9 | 13.7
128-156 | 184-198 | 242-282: -4.90 yr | 8.04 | 15.8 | 11.2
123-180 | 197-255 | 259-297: -2.85 yr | 11.4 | 16.3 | 14.3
